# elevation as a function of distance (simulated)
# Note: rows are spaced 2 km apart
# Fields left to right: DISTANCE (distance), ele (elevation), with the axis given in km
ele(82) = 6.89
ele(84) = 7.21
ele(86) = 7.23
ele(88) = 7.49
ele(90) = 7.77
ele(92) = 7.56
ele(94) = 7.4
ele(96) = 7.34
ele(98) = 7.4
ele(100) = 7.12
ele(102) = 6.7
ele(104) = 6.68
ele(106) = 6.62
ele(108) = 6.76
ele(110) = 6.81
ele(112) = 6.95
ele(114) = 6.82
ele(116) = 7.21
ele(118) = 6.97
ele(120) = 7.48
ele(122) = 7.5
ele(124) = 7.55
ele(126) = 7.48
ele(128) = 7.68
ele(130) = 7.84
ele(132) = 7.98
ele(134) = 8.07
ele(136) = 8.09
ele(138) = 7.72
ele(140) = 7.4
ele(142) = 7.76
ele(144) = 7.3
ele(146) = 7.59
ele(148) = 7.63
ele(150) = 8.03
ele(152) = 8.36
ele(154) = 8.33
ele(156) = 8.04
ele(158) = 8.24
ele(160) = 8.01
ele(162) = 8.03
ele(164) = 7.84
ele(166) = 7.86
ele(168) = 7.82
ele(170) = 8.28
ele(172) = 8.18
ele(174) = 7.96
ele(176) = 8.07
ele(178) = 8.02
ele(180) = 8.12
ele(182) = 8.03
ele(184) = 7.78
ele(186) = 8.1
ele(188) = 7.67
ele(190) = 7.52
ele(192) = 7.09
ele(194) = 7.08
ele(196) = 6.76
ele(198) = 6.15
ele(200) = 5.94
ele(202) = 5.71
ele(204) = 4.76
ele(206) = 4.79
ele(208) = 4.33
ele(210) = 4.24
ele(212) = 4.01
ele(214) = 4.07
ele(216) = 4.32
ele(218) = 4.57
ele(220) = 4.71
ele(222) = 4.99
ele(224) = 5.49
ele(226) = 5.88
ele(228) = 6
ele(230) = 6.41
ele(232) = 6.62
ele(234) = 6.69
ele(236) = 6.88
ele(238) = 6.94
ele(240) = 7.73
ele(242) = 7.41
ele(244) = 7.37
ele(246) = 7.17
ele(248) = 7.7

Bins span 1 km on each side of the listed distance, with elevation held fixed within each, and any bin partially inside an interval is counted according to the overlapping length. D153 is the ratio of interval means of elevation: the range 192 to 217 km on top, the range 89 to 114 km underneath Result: 0.7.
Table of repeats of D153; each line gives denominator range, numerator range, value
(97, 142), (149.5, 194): 1.09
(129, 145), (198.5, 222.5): 0.61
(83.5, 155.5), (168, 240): 0.86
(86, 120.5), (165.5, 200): 1.07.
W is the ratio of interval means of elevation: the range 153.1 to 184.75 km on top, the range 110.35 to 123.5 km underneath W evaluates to 1.1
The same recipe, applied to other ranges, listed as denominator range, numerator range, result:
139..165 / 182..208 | 0.83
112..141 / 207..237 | 0.70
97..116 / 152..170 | 1.17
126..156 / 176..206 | 0.89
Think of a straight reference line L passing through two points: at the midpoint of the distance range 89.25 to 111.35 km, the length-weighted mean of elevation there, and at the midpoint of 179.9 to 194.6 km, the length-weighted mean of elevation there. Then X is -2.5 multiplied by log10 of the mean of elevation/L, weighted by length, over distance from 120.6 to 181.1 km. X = -0.07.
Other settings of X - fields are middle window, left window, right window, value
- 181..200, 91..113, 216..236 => -0.19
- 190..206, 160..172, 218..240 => 0.14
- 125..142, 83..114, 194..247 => -0.16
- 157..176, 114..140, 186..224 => -0.22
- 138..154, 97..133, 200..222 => -0.22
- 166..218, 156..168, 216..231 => 0.03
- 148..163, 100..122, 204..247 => -0.25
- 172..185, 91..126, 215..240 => -0.25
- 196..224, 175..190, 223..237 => 0.38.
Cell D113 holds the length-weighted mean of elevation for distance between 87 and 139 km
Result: 7.35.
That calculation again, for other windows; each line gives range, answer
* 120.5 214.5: 7.27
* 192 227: 5.22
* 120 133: 7.66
